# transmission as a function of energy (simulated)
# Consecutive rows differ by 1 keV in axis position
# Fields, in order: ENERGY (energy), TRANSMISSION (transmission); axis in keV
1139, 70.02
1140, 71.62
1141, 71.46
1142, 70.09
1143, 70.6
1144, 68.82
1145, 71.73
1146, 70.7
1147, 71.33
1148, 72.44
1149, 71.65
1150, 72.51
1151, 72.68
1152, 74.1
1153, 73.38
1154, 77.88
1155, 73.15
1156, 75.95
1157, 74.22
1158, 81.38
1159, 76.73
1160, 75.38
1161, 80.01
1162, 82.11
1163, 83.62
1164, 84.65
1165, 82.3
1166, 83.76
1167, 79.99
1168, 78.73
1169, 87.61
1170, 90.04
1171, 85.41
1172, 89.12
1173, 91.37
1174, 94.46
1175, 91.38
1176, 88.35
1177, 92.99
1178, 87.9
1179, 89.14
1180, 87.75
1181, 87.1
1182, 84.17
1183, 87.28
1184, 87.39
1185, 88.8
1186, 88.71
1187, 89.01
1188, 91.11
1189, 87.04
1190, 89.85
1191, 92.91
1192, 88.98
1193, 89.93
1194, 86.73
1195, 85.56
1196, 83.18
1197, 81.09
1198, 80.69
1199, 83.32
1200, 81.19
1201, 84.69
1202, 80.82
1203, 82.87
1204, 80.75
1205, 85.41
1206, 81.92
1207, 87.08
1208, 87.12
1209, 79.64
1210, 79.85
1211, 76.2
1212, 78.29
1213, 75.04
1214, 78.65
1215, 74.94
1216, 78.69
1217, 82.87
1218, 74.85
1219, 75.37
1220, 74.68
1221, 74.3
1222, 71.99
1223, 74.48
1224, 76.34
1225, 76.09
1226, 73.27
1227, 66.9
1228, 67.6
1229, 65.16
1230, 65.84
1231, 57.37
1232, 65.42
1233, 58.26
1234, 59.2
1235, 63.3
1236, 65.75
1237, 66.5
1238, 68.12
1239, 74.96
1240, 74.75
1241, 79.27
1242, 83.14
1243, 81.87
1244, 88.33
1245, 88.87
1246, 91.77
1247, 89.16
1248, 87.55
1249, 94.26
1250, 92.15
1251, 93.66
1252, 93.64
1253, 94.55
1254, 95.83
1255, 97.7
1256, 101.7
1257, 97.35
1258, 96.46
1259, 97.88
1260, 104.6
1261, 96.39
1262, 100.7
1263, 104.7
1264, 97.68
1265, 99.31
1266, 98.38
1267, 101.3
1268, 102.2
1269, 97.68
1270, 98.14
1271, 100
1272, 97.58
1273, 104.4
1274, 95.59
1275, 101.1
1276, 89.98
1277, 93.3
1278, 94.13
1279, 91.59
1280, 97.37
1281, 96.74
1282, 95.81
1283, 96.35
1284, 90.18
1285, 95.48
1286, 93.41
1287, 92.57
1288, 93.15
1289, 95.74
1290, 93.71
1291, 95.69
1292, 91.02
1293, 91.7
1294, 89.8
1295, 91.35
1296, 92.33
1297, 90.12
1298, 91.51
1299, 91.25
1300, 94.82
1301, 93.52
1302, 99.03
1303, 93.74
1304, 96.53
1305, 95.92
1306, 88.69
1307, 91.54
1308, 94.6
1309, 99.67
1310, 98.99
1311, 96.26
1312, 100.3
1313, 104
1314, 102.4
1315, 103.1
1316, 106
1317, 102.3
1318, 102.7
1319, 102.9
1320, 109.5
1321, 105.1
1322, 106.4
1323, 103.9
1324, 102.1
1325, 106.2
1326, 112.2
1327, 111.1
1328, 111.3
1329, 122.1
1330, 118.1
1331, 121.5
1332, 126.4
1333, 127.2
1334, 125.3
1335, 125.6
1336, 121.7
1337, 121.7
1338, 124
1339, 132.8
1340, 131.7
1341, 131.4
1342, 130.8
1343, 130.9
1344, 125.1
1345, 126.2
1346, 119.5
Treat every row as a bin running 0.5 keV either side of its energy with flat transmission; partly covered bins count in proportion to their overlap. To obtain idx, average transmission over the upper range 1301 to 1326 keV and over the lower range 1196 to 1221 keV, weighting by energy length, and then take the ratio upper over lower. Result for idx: 1.25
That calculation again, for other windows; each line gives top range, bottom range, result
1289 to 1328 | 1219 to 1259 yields 1.24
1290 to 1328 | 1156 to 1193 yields 1.15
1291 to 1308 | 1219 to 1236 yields 1.36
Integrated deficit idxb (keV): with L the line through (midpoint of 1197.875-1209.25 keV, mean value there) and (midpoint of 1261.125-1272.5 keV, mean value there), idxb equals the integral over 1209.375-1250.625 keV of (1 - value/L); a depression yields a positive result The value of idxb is 6.7 keV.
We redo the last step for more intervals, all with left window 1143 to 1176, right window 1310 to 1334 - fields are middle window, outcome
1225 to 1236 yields 3.3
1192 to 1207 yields 0.5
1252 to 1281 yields 0.2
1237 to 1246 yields 1.4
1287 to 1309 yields 2.4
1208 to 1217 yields 1.1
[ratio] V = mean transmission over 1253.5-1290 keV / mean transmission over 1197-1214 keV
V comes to 1.19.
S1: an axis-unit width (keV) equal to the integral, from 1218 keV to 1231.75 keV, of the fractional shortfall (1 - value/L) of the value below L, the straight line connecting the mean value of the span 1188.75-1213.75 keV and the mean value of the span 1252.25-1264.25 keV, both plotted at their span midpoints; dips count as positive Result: 2.9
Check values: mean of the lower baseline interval 83.5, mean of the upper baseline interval 98.7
